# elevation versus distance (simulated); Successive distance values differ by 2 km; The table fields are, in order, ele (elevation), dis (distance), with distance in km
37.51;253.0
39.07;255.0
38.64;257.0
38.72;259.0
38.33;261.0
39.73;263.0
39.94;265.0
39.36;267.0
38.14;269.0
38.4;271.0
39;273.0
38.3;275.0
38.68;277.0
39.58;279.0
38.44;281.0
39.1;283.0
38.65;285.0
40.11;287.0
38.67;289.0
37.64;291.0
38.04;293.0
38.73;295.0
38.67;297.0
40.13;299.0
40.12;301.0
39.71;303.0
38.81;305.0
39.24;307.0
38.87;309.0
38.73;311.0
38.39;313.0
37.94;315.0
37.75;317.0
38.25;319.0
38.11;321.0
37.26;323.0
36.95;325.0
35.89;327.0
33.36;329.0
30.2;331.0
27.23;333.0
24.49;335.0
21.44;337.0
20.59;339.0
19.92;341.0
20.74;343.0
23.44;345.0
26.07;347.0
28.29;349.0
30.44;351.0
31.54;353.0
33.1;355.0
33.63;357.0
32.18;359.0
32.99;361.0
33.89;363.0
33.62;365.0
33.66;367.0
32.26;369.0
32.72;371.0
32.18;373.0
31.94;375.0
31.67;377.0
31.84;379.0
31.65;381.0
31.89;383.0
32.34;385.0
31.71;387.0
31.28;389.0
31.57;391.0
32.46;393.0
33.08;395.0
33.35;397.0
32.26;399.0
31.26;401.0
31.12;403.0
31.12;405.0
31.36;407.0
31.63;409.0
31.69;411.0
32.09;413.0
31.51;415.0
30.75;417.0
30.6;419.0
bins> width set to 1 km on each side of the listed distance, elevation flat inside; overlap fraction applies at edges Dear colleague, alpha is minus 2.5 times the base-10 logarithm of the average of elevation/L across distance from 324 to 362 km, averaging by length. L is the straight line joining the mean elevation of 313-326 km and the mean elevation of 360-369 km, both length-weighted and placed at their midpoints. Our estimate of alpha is 0.23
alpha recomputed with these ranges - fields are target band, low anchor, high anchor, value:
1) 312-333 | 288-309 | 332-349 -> -0.197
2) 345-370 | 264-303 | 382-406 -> 0.091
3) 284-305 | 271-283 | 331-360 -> -0.098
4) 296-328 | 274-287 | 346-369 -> -0.071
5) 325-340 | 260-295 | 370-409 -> 0.249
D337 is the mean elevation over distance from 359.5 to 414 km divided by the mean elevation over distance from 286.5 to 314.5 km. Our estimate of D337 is 0.83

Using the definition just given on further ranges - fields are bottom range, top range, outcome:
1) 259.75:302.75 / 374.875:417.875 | 0.82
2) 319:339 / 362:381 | 1.04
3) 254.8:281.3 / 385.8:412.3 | 0.82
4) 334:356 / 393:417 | 1.25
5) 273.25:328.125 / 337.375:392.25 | 0.78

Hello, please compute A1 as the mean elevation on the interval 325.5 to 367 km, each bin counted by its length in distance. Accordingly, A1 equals 28.9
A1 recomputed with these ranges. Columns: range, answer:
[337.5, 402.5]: 30.5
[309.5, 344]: 31.7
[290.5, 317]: 38.8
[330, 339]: 25.3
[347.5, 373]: 32.2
